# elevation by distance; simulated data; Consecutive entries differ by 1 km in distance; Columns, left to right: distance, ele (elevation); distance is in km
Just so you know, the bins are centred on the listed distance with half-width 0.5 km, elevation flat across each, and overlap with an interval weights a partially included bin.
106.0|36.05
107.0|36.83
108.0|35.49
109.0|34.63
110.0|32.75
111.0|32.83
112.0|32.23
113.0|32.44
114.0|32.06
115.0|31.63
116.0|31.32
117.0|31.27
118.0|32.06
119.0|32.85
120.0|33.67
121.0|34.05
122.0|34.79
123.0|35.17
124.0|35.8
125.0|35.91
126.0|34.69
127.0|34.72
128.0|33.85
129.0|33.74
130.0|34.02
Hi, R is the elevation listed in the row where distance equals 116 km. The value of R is 31.32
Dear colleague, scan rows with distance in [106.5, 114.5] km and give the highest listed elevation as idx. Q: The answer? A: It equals 36.83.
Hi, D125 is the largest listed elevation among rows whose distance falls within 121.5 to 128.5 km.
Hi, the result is 35.91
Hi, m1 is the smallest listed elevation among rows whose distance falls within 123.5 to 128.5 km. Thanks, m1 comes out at 33.85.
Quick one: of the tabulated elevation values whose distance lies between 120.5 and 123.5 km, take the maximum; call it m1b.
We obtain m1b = 35.17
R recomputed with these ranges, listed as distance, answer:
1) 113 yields 32.44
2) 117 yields 31.27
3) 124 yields 35.8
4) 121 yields 34.05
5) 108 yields 35.49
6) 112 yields 32.23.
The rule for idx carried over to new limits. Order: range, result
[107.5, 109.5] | 35.49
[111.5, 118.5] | 32.44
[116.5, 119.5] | 32.85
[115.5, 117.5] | 31.32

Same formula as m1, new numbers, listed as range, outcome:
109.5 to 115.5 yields 31.63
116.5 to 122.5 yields 31.27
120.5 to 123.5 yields 34.05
